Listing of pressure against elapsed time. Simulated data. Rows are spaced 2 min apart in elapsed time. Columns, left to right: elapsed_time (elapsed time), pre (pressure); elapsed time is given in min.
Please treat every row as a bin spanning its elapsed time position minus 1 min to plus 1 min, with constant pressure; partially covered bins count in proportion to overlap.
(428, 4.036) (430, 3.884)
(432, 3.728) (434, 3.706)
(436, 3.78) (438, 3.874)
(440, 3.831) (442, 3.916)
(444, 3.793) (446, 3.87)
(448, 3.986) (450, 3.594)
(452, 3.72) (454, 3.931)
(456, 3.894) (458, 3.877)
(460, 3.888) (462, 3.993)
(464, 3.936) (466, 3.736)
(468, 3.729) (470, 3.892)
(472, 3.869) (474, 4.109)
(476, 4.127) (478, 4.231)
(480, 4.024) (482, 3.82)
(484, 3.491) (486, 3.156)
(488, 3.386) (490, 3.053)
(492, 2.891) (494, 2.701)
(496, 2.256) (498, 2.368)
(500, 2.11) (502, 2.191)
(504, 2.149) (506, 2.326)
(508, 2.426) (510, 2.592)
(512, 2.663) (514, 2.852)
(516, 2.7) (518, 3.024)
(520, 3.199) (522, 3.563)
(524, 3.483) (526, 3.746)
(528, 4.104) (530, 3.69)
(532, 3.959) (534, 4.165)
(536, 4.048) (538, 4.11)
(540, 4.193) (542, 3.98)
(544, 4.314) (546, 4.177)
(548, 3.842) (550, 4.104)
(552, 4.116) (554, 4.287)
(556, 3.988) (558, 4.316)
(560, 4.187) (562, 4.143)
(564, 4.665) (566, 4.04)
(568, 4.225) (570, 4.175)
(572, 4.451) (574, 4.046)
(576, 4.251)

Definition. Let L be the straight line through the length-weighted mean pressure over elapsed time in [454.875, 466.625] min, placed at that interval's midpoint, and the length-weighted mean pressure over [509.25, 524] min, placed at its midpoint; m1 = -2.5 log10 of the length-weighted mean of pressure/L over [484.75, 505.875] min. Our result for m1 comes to 0.26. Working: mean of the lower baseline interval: 3.89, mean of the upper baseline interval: 2.98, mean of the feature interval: 2.62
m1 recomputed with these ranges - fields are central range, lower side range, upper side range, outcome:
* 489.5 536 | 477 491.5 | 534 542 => 0.28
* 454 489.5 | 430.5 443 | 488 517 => -0.22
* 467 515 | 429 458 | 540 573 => 0.27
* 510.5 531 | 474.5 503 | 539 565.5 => 0.12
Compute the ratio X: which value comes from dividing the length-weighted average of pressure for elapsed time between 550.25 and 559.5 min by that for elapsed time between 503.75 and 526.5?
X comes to 1.4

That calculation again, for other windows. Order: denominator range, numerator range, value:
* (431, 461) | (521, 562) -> 1.05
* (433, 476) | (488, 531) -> 0.74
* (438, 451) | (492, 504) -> 0.61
